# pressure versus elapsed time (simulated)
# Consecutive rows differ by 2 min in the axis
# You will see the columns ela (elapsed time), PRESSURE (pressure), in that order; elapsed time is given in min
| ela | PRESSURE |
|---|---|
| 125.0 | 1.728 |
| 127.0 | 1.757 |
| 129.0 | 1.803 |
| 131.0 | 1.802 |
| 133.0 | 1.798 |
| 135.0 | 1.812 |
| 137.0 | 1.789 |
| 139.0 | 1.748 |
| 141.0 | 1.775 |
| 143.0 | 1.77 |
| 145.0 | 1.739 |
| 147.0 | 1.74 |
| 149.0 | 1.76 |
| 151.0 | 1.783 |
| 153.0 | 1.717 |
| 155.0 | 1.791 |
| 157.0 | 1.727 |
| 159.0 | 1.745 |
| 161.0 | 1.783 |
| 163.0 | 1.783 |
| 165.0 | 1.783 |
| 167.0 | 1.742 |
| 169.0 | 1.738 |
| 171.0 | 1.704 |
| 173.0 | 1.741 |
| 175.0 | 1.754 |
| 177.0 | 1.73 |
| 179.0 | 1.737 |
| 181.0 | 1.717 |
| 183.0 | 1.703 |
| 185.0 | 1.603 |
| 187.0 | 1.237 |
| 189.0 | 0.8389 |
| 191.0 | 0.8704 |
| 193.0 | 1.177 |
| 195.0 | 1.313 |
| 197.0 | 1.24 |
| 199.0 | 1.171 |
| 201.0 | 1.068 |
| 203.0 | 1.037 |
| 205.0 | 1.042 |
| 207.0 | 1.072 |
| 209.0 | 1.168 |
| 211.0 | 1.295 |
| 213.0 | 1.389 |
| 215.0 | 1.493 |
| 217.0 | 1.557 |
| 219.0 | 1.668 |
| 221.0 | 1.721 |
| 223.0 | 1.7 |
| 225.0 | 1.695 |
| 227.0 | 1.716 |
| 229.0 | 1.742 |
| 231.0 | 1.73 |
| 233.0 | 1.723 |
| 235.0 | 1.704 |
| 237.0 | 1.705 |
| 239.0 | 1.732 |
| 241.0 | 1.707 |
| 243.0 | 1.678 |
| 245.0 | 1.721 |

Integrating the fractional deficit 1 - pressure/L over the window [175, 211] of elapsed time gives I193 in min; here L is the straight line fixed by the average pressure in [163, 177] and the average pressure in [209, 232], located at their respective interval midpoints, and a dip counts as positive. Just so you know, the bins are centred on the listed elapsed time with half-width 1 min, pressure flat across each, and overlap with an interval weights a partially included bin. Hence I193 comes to 8.3 min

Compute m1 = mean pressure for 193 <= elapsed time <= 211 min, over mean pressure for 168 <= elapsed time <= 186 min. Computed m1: 0.7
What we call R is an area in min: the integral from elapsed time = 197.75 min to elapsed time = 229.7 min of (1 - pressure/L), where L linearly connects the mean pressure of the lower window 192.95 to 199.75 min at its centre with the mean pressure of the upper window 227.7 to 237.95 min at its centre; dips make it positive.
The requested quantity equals 1.6 min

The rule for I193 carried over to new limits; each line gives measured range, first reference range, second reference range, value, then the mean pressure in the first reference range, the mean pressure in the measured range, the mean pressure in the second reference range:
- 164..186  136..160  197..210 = -4.4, 1.76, 1.72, 1.1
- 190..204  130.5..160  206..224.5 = 3.8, 1.77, 1.13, 1.46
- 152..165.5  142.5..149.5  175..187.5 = -0.4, 1.75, 1.76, 1.65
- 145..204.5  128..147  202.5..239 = 4.6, 1.78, 1.54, 1.52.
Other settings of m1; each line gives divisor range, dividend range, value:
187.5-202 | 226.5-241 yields 1.56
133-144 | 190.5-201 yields 0.65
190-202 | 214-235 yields 1.47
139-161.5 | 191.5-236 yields 0.81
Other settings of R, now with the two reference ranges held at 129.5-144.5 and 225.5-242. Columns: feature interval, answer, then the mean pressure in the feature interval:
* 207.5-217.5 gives 2.18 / 1.36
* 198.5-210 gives 4.29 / 1.09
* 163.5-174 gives 0.11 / 1.74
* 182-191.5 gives 2.61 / 1.27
